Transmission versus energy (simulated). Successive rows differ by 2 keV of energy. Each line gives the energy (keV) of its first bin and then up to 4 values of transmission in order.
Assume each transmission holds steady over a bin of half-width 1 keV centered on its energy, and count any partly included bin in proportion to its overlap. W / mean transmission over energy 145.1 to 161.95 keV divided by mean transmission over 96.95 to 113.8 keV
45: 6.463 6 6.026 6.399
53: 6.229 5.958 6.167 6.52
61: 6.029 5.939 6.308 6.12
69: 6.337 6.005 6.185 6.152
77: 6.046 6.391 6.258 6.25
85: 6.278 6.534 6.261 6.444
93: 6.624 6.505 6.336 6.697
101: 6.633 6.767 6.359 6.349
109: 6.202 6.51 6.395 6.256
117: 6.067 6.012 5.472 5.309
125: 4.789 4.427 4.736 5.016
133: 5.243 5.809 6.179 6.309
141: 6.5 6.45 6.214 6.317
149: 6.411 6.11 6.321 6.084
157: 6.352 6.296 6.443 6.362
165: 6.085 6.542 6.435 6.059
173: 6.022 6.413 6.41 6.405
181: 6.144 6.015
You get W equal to 1.0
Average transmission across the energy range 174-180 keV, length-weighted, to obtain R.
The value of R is 6.41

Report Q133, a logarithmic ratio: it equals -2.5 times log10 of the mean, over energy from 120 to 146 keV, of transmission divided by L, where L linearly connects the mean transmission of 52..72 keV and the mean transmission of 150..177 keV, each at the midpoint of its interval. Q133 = 0.12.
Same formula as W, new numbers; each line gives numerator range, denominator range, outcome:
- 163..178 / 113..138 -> 1.15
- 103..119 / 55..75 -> 1.02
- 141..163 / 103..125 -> 1.04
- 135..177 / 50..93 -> 1.01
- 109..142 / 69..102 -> 0.90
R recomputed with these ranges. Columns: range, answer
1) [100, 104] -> 6.7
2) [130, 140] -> 5.71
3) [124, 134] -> 4.84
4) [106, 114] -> 6.36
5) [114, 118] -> 6.16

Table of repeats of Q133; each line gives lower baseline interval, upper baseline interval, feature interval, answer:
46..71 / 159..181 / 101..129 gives 0.06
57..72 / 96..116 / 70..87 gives 0.01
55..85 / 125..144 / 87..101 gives -0.09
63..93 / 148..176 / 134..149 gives 0.00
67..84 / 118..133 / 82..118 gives -0.14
